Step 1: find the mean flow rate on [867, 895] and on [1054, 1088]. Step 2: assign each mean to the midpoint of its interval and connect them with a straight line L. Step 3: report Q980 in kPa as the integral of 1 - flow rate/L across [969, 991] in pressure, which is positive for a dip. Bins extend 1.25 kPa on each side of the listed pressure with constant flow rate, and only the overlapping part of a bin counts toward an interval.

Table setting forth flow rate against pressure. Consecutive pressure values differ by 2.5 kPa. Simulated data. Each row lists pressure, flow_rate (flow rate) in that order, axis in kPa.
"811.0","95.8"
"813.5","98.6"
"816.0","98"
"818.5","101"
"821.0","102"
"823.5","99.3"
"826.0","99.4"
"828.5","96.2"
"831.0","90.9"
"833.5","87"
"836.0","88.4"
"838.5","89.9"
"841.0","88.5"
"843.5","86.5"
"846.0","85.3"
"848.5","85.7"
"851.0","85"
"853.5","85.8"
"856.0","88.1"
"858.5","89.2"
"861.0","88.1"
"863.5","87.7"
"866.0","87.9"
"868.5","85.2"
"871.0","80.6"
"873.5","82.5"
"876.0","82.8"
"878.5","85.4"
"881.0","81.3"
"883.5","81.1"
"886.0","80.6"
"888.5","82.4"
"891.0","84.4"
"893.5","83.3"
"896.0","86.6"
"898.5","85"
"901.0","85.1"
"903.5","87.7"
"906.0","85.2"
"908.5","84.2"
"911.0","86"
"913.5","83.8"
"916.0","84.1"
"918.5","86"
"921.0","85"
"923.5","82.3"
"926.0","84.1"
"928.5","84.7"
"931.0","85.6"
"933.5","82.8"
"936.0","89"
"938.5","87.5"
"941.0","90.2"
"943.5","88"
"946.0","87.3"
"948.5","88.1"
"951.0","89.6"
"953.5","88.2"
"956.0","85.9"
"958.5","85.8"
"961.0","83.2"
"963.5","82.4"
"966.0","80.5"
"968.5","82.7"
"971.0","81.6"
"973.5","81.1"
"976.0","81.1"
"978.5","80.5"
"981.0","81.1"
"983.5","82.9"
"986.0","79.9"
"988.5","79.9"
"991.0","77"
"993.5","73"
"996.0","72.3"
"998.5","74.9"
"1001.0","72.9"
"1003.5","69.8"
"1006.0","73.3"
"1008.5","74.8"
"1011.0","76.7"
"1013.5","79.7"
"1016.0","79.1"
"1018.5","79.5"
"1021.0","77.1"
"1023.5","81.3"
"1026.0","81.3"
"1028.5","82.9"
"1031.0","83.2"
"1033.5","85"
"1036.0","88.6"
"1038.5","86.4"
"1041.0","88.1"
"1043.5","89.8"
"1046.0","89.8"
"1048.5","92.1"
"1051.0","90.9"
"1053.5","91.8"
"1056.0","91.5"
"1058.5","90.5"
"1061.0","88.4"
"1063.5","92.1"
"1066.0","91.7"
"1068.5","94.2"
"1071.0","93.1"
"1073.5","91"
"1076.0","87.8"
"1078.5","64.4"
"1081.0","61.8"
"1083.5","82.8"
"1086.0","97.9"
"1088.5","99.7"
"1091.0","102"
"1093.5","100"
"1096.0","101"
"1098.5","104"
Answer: 1.1 kPa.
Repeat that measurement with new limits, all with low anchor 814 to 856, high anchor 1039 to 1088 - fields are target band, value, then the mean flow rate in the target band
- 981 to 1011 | 4.5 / 75.8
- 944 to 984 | 2.6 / 84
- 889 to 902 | 0.9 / 84.7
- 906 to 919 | 0.8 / 84.8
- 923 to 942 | 0.9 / 85.9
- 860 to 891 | 2.5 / 83.8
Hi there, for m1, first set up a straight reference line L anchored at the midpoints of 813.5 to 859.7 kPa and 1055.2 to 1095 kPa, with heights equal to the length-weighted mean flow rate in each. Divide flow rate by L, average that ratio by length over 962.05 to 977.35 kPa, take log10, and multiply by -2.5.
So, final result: 0.111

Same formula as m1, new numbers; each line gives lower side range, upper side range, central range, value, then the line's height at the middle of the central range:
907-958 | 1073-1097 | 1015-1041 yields 0.06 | 87.7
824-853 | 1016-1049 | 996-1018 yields 0.14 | 85.3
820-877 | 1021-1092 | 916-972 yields 0.03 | 88.2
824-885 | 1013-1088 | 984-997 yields 0.13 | 86.3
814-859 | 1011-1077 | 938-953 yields 0.01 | 89.2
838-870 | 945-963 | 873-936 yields 0.03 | 86.9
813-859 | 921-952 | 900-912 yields 0.03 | 88.1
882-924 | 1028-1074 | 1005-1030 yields 0.13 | 88.4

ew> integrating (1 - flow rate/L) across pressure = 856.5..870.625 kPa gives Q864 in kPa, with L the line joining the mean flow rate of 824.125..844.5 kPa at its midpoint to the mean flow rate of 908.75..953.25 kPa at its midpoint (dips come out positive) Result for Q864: 0.4 kPa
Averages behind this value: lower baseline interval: 91.2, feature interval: 87.2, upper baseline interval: 86.1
